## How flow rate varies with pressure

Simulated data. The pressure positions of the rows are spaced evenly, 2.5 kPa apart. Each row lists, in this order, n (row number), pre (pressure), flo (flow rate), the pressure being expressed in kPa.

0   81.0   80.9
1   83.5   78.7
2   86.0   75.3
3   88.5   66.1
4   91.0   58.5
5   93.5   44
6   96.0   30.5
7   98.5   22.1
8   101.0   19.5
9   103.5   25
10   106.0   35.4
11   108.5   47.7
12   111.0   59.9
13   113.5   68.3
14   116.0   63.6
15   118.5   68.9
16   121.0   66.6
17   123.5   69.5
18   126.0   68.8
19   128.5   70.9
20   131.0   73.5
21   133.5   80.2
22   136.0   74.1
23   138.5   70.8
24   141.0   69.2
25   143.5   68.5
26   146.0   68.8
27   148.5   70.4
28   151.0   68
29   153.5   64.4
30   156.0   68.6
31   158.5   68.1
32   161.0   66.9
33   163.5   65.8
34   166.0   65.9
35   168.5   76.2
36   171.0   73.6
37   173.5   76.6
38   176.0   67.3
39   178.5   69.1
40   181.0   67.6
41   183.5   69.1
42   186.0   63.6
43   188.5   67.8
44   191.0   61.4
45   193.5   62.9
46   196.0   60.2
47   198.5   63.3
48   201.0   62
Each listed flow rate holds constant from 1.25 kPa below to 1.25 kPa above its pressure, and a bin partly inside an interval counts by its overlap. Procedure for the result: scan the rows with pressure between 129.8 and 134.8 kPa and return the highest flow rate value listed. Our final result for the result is 80.2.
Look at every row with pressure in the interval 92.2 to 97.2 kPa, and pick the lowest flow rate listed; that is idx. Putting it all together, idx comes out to 30.5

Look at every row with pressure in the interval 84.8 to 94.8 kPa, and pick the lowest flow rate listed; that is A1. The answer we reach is 44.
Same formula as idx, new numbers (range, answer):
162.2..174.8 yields 65.8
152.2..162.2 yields 64.4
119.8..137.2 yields 66.6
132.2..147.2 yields 68.5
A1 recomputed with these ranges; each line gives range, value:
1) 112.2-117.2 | 63.6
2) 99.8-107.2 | 19.5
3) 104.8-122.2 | 35.4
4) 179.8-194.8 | 61.4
